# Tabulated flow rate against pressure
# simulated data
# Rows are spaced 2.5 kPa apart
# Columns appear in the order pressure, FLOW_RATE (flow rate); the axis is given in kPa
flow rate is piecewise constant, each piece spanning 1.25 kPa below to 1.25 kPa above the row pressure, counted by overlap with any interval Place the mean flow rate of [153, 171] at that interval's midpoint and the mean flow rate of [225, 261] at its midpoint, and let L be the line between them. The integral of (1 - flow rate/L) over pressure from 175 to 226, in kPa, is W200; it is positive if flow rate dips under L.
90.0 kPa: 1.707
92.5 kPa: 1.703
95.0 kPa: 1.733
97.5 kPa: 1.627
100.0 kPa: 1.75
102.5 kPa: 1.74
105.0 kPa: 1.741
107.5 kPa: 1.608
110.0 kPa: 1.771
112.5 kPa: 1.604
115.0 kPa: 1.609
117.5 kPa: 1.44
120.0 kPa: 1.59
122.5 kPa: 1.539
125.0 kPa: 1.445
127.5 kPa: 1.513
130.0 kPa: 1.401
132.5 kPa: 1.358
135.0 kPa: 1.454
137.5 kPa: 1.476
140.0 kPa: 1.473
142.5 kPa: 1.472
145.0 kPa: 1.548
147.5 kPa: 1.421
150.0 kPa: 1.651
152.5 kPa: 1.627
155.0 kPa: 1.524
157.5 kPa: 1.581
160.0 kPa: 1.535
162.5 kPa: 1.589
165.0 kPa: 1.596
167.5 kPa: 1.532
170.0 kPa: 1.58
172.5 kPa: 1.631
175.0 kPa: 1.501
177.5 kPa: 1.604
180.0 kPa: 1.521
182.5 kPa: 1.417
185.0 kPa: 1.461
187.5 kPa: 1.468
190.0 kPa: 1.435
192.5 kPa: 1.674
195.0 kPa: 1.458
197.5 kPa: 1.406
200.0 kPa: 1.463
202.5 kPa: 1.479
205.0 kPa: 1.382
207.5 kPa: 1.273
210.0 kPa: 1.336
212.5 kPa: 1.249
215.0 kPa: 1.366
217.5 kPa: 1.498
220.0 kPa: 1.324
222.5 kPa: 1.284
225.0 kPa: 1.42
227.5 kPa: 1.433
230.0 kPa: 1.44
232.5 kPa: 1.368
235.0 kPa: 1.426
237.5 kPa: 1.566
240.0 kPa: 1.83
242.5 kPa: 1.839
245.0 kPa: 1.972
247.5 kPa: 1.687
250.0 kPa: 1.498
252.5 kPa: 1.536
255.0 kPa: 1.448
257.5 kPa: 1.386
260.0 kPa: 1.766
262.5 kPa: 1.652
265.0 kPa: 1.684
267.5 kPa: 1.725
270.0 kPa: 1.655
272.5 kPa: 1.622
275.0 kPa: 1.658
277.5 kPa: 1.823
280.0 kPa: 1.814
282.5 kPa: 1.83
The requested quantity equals 4.7 kPa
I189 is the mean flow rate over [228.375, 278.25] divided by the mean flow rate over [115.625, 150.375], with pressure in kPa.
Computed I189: 1.1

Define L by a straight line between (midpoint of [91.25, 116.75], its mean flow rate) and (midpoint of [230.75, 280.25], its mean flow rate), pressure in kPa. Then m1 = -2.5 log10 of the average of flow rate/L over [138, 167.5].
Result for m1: 0.085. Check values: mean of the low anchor 1.68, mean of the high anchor 1.64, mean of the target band 1.54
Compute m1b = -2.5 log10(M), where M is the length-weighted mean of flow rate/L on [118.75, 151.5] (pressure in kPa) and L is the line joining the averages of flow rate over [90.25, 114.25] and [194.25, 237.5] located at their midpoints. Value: 0.08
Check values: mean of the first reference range 1.7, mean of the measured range 1.49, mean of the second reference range 1.39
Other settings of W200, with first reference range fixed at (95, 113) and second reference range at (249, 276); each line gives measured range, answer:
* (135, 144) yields 1.1 kPa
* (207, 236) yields 4.6 kPa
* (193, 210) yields 2.3 kPa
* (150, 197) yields 3.3 kPa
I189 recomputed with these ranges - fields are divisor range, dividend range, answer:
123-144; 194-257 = 1.02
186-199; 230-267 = 1.09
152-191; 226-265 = 1.04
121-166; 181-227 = 0.93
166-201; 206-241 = 0.93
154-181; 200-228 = 0.88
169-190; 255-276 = 1.08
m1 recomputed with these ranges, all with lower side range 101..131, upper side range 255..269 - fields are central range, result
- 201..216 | 0.193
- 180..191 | 0.107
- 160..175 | 0.018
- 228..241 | 0.072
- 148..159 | 0.009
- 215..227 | 0.168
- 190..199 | 0.075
